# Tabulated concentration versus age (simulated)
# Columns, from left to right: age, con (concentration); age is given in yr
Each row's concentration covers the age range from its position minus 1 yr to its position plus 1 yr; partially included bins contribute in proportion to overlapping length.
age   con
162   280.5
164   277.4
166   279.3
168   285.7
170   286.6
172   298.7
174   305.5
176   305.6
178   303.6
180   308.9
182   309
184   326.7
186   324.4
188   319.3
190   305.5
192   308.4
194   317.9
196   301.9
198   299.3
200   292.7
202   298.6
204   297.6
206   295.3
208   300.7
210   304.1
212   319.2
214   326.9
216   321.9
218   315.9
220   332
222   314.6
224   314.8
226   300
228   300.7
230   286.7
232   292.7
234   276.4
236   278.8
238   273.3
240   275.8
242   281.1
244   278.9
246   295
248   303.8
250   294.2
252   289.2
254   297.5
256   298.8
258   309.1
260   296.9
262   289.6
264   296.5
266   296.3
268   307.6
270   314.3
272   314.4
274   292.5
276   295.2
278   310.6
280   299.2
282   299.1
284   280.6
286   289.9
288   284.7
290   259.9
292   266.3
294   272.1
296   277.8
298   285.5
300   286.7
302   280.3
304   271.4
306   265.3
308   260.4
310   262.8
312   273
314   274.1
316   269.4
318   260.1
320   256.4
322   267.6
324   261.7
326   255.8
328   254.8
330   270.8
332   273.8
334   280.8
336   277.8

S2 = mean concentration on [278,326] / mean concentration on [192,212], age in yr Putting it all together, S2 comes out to 0.9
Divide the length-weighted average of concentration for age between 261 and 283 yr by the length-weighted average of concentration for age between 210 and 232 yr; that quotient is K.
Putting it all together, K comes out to 1.0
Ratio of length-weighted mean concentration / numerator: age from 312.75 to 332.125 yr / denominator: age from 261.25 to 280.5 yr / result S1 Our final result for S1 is 0.9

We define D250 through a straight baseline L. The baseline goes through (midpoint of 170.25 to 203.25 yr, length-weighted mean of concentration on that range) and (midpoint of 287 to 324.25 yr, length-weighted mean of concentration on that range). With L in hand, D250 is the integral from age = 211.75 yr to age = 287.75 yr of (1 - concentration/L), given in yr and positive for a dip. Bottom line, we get -2.9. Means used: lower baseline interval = 307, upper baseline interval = 270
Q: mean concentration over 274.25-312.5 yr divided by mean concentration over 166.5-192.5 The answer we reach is 0.92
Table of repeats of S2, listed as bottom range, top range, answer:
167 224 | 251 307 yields 0.94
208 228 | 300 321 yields 0.85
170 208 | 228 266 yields 0.95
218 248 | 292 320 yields 0.92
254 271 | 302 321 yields 0.89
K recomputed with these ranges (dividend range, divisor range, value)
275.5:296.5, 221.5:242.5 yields 0.98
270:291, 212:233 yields 0.94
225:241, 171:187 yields 0.92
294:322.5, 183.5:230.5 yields 0.88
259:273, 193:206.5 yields 1.01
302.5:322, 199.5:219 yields 0.87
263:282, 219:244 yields 1.03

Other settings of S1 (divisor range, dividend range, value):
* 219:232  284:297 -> 0.90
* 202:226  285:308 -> 0.88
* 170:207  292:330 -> 0.88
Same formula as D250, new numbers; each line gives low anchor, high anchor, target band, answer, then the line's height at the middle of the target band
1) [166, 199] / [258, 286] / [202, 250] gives 0.6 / 303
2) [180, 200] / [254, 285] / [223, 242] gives 1.1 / 305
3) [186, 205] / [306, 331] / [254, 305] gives -2.6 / 277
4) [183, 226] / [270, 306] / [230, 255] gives 1.1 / 300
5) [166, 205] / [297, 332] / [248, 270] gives -1.2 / 284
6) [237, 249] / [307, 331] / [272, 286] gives -1.1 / 275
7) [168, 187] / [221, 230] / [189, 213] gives 0.2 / 306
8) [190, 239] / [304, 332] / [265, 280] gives -1.2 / 281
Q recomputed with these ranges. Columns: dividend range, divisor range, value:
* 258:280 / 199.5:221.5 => 0.97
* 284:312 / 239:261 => 0.94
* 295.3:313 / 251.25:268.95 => 0.92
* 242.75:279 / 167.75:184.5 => 0.98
